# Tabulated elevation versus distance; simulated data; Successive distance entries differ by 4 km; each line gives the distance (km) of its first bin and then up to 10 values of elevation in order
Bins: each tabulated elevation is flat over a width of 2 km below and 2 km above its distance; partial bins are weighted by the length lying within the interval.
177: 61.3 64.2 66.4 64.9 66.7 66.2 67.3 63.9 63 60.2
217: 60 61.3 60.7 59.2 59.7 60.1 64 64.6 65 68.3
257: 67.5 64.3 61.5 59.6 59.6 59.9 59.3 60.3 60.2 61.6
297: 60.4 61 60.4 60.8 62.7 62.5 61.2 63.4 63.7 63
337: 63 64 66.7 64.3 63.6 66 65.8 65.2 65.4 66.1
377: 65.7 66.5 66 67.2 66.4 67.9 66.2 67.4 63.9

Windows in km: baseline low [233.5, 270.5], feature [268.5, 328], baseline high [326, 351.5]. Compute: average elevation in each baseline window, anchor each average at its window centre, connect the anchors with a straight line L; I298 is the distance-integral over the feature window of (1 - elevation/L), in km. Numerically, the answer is 2.8 km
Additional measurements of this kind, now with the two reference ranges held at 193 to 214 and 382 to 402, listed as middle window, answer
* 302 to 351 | 2.3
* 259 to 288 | 2.1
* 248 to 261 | -0.3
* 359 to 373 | 0.2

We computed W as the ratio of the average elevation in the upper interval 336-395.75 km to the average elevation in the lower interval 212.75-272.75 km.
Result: 1.05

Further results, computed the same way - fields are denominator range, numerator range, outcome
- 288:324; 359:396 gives 1.08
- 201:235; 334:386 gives 1.06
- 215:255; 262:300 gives 0.97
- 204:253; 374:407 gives 1.07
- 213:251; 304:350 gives 1.02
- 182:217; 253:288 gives 0.96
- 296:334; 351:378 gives 1.06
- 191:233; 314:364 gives 1.02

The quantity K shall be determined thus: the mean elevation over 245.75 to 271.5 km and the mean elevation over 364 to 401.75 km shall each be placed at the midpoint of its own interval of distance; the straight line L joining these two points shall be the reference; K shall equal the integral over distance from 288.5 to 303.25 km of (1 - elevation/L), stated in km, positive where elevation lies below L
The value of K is 0.9 km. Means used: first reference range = 64.3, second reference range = 66.3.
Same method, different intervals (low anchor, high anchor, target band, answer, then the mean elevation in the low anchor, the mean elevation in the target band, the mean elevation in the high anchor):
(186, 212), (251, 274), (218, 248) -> 1.4 km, 65.2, 61.4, 63.6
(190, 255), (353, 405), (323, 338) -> 0.4 km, 63.2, 63.3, 66.1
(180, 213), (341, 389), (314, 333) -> 0.8 km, 65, 62.7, 65.6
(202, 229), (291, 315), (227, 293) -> -0.8 km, 61.6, 62.1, 61.1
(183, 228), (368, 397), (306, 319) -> 0.7 km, 63.6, 61.9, 66.3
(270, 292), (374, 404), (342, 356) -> -0.2 km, 59.9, 64.9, 66.6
